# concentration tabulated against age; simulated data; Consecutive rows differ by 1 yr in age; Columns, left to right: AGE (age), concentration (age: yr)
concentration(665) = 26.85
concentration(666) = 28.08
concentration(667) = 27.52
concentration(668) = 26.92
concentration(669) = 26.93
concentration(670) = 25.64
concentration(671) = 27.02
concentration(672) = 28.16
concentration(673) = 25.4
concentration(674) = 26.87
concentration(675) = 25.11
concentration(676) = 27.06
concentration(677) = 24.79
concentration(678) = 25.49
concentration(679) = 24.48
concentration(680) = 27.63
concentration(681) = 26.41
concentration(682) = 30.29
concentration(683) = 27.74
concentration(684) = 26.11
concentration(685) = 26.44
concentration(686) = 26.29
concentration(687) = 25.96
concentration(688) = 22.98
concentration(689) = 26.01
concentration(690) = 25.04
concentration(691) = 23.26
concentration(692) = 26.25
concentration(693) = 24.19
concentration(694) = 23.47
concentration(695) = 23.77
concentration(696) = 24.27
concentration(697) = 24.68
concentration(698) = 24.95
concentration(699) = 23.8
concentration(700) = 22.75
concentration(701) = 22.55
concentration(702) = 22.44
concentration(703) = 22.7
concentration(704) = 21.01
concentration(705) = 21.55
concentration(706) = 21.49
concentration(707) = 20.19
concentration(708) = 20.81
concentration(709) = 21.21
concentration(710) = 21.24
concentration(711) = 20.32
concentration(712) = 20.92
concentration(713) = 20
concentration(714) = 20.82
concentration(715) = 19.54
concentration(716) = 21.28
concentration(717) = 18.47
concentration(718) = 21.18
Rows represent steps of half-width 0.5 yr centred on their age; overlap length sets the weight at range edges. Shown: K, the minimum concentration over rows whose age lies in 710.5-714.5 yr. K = 20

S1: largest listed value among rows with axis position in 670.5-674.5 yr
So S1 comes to 28.16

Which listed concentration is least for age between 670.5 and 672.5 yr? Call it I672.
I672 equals 27.02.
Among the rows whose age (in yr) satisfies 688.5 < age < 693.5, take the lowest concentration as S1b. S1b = 23.26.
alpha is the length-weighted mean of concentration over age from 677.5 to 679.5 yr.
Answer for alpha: 25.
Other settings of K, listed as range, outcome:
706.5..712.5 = 20.19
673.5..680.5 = 24.48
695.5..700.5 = 22.75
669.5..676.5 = 25.11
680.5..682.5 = 26.41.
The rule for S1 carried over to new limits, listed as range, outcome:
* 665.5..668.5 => 28.08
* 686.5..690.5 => 26.01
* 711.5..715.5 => 20.92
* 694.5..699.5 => 24.95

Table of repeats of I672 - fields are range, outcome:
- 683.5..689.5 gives 22.98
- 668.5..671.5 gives 25.64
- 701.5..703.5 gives 22.44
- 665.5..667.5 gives 27.52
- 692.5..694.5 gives 23.47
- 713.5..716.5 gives 19.54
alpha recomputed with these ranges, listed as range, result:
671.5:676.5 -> 26.5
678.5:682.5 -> 27.2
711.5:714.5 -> 20.6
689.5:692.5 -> 24.9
